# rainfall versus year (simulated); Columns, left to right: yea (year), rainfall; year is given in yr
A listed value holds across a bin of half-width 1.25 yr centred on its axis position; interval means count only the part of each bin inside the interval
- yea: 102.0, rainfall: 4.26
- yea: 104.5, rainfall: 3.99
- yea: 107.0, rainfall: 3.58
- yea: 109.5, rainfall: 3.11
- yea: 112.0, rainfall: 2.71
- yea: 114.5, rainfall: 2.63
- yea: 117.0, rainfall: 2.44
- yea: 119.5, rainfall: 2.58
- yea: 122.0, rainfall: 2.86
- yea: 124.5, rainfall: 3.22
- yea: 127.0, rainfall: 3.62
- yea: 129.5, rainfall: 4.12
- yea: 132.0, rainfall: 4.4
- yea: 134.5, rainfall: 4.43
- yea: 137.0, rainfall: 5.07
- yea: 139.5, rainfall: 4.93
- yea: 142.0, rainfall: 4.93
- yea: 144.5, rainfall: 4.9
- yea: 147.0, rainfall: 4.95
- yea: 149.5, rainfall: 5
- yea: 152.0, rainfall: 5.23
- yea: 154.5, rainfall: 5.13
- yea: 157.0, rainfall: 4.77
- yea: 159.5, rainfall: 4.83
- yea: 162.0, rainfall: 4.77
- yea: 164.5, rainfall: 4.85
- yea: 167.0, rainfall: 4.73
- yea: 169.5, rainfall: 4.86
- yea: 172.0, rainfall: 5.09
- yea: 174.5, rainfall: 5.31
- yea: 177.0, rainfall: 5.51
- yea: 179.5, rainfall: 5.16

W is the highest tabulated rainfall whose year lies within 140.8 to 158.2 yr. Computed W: 5.23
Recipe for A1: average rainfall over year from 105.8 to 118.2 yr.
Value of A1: 2.89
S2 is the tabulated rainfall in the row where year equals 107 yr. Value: 3.58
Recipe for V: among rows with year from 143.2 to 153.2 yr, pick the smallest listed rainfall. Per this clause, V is 4.9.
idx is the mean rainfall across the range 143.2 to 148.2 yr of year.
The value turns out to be 4.92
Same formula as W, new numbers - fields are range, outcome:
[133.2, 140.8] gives 5.07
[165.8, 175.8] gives 5.31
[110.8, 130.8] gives 4.12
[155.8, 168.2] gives 4.85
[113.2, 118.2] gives 2.63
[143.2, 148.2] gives 4.95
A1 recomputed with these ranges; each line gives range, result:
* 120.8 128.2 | 3.23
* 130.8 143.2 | 4.75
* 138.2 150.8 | 4.94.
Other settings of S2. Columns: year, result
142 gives 4.93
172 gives 5.09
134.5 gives 4.43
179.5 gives 5.16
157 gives 4.77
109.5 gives 3.11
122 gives 2.86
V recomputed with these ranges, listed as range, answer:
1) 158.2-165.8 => 4.77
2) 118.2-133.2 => 2.58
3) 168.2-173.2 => 4.86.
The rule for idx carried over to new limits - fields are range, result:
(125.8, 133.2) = 4.05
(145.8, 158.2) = 5.02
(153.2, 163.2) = 4.88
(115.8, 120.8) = 2.51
